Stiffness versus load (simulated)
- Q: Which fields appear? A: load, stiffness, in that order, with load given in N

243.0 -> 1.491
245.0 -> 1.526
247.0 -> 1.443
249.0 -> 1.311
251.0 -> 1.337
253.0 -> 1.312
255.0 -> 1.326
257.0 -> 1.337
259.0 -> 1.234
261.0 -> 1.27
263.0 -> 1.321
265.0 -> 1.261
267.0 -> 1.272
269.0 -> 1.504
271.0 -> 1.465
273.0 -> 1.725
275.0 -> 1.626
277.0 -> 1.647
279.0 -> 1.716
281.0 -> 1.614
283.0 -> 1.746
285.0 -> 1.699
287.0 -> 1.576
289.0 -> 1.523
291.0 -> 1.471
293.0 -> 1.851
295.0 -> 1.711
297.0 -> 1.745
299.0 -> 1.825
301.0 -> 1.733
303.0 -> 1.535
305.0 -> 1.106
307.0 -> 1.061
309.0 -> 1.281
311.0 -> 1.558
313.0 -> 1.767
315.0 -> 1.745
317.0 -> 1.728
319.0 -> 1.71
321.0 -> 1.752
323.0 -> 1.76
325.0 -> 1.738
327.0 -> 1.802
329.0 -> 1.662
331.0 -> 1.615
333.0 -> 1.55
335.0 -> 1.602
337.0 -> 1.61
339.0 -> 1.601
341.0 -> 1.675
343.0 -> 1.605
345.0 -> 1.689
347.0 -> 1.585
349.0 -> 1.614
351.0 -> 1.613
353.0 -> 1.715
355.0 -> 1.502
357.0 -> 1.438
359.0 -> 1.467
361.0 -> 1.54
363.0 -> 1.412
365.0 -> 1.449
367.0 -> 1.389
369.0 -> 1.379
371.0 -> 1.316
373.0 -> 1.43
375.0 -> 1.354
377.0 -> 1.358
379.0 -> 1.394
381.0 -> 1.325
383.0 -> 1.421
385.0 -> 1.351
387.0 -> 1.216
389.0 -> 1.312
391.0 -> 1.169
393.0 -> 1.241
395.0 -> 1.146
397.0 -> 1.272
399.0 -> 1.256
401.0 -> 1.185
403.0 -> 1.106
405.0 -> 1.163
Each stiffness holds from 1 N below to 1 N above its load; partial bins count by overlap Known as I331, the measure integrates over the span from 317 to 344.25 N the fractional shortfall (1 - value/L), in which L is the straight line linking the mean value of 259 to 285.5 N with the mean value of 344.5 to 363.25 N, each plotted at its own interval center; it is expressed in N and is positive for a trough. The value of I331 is -2.2 N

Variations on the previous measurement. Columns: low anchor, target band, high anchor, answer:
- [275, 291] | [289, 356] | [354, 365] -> -3.14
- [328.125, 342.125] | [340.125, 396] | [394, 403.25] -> -1.17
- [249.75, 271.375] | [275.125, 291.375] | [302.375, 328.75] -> -2.25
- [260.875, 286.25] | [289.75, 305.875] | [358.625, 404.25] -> -1.46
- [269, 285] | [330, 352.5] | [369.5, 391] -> -2.52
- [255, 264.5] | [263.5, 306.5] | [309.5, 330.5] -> -3.36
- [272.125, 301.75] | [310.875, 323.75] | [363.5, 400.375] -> -1.34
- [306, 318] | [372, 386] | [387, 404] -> -1.14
